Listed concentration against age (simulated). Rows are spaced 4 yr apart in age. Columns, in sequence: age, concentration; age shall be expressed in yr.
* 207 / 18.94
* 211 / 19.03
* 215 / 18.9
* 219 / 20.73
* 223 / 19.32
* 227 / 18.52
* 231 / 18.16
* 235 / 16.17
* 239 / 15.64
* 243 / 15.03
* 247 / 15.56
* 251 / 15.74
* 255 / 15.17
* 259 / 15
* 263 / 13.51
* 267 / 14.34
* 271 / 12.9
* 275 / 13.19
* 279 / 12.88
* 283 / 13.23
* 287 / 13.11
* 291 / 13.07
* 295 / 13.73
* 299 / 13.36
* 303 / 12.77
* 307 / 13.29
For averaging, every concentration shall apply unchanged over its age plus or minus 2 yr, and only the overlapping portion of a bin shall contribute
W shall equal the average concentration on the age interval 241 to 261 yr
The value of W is 15.3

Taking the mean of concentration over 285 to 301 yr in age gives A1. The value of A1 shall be 13.3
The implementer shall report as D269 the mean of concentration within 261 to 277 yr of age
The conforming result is 13.5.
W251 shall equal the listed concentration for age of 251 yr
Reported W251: 15.74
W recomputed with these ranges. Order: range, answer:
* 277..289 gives 13.1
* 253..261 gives 15.1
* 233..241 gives 15.9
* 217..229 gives 19.5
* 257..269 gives 14.3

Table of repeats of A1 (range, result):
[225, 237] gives 17.6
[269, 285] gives 13.1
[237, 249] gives 15.4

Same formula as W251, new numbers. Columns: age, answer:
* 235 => 16.17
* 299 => 13.36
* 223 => 19.32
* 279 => 12.88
